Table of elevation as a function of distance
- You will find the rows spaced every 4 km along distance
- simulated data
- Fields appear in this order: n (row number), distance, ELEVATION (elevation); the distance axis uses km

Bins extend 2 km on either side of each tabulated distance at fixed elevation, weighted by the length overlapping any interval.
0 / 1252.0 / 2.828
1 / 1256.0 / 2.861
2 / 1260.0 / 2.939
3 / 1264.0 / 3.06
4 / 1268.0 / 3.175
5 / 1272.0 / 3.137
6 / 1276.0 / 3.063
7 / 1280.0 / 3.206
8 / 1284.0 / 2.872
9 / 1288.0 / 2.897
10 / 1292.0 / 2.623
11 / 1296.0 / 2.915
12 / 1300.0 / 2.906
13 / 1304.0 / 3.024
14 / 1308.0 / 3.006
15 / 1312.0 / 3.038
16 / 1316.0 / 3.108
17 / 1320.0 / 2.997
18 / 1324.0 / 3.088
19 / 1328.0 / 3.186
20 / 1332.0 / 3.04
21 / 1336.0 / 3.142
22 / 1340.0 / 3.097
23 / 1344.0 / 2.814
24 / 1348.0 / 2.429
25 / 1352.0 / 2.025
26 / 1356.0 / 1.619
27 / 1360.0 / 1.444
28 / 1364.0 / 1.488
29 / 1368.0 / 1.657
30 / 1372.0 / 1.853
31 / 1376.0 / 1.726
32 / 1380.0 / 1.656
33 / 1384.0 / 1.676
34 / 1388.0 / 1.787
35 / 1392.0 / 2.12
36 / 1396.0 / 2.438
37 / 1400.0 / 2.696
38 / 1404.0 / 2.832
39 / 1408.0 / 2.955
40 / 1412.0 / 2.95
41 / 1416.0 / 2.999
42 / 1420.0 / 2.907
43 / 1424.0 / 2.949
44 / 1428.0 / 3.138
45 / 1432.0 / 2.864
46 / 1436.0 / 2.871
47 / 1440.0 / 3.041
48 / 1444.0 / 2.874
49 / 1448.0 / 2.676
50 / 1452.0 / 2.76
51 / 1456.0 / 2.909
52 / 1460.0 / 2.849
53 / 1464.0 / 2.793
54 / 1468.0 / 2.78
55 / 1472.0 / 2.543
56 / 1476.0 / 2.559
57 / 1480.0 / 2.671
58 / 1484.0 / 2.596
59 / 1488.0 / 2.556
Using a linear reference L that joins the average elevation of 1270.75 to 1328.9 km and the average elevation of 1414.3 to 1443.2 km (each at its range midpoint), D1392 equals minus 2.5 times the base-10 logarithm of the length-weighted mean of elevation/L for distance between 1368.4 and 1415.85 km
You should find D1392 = 0.30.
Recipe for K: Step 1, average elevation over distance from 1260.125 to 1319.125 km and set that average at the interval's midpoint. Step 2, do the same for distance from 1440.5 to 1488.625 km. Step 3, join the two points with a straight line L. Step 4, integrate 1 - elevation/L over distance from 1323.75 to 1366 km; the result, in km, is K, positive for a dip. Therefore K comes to 6.6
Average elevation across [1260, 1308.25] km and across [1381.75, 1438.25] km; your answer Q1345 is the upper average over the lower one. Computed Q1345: 0.9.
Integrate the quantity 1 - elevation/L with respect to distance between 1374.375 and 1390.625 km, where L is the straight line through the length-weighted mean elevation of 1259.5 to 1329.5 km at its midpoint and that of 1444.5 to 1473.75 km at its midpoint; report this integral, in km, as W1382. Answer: 6.5 km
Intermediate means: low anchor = 3.01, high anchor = 2.77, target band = 1.73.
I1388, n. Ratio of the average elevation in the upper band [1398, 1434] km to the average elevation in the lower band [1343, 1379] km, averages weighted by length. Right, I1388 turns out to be 1.6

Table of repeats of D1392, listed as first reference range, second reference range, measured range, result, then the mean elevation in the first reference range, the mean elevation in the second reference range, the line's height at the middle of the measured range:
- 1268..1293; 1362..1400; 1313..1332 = -0.219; 3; 1.87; 2.53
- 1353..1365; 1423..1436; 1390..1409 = -0.092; 1.56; 2.97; 2.37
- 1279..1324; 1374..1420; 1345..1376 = 0.391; 2.96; 2.37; 2.6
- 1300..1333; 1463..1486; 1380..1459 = 0.040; 3.05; 2.65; 2.79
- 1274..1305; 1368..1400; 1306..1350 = -0.186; 2.94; 1.93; 2.53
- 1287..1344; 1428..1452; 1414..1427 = -0.025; 3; 2.88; 2.9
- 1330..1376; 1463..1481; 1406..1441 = -0.193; 2.21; 2.66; 2.48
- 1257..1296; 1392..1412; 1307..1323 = -0.053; 2.99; 2.69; 2.9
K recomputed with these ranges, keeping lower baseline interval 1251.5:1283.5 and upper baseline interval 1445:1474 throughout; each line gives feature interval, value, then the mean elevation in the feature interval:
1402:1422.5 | -0.7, 2.93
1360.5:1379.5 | 8.1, 1.66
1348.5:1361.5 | 5.0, 1.79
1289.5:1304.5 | 0.7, 2.85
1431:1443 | -0.6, 2.93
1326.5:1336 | -0.5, 3.12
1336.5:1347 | 0.0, 2.93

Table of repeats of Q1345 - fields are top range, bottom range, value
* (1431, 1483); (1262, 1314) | 0.93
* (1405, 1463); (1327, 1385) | 1.33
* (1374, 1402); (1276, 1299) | 0.69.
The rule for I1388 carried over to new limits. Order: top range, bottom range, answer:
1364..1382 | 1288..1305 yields 0.59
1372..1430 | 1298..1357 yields 0.86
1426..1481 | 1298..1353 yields 0.96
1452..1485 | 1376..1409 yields 1.23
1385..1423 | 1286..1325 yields 0.88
